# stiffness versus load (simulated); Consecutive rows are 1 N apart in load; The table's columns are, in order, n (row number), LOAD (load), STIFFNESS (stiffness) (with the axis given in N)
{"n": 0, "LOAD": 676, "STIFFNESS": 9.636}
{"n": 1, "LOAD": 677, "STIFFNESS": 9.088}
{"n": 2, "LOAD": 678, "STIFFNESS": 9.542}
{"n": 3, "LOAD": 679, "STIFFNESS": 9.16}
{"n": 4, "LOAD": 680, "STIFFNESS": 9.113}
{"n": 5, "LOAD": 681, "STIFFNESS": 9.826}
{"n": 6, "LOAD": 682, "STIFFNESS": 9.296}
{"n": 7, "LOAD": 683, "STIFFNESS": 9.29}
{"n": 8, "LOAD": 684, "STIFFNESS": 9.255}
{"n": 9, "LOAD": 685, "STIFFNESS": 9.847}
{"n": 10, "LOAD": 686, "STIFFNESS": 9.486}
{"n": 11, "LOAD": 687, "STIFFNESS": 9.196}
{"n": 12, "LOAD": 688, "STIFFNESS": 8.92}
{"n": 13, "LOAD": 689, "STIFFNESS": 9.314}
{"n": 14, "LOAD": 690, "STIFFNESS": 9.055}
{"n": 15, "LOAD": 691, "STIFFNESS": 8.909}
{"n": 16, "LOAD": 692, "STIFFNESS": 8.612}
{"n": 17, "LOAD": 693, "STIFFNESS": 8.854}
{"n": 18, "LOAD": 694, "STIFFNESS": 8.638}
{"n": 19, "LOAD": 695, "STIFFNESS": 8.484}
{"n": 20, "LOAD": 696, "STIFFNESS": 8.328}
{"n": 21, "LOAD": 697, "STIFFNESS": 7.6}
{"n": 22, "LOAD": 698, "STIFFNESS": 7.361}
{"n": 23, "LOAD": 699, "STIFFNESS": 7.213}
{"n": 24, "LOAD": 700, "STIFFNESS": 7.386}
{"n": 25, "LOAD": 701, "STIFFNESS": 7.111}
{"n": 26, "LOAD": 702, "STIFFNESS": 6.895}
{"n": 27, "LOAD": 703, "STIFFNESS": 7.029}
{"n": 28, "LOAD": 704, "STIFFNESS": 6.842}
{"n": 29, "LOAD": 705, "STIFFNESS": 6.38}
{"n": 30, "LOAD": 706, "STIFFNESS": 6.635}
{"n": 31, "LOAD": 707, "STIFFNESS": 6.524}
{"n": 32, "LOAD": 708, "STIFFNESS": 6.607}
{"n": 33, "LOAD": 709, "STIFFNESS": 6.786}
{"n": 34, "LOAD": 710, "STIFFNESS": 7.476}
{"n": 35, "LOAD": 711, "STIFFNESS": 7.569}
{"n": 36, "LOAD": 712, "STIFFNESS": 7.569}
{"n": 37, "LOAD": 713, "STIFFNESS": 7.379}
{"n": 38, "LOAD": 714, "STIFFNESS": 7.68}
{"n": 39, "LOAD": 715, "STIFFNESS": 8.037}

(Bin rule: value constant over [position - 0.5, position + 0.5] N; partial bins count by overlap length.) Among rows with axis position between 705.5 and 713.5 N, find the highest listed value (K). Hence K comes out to 7.569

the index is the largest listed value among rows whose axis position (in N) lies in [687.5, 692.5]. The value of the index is 9.314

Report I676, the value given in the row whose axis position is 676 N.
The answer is 9.636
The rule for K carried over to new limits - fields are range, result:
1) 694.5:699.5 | 8.484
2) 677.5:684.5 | 9.826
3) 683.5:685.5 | 9.847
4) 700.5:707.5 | 7.111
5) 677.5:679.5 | 9.542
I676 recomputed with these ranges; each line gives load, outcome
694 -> 8.638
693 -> 8.854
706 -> 6.635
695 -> 8.484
